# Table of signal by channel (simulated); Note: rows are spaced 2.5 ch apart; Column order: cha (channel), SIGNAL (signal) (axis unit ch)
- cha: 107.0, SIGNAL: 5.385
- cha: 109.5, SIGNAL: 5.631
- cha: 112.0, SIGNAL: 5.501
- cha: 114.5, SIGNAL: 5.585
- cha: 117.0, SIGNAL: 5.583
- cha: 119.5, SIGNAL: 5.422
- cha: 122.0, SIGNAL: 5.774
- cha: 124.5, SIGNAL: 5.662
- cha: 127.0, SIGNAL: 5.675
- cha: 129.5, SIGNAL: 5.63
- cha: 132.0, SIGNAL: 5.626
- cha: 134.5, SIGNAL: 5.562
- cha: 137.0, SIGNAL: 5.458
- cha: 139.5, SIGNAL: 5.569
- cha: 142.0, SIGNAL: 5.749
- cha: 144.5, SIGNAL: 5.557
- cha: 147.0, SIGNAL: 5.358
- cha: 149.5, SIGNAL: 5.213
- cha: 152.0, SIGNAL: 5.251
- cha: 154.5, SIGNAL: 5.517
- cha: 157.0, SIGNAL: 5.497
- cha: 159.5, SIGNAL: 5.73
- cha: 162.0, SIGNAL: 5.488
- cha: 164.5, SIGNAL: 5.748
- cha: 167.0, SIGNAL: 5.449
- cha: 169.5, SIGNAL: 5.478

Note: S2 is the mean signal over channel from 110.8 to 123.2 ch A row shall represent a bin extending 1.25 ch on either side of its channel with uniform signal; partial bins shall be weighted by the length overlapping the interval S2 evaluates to 5.57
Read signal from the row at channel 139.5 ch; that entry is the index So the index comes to 5.569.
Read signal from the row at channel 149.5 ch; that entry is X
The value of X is 5.213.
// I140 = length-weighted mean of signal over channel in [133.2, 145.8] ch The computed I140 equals 5.58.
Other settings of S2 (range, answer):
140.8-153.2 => 5.43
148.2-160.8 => 5.44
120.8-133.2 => 5.67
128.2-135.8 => 5.61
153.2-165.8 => 5.59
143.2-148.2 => 5.46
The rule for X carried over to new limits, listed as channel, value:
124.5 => 5.662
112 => 5.501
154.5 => 5.517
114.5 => 5.585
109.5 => 5.631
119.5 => 5.422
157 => 5.497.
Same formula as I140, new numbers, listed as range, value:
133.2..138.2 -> 5.51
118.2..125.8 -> 5.62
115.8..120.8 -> 5.5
